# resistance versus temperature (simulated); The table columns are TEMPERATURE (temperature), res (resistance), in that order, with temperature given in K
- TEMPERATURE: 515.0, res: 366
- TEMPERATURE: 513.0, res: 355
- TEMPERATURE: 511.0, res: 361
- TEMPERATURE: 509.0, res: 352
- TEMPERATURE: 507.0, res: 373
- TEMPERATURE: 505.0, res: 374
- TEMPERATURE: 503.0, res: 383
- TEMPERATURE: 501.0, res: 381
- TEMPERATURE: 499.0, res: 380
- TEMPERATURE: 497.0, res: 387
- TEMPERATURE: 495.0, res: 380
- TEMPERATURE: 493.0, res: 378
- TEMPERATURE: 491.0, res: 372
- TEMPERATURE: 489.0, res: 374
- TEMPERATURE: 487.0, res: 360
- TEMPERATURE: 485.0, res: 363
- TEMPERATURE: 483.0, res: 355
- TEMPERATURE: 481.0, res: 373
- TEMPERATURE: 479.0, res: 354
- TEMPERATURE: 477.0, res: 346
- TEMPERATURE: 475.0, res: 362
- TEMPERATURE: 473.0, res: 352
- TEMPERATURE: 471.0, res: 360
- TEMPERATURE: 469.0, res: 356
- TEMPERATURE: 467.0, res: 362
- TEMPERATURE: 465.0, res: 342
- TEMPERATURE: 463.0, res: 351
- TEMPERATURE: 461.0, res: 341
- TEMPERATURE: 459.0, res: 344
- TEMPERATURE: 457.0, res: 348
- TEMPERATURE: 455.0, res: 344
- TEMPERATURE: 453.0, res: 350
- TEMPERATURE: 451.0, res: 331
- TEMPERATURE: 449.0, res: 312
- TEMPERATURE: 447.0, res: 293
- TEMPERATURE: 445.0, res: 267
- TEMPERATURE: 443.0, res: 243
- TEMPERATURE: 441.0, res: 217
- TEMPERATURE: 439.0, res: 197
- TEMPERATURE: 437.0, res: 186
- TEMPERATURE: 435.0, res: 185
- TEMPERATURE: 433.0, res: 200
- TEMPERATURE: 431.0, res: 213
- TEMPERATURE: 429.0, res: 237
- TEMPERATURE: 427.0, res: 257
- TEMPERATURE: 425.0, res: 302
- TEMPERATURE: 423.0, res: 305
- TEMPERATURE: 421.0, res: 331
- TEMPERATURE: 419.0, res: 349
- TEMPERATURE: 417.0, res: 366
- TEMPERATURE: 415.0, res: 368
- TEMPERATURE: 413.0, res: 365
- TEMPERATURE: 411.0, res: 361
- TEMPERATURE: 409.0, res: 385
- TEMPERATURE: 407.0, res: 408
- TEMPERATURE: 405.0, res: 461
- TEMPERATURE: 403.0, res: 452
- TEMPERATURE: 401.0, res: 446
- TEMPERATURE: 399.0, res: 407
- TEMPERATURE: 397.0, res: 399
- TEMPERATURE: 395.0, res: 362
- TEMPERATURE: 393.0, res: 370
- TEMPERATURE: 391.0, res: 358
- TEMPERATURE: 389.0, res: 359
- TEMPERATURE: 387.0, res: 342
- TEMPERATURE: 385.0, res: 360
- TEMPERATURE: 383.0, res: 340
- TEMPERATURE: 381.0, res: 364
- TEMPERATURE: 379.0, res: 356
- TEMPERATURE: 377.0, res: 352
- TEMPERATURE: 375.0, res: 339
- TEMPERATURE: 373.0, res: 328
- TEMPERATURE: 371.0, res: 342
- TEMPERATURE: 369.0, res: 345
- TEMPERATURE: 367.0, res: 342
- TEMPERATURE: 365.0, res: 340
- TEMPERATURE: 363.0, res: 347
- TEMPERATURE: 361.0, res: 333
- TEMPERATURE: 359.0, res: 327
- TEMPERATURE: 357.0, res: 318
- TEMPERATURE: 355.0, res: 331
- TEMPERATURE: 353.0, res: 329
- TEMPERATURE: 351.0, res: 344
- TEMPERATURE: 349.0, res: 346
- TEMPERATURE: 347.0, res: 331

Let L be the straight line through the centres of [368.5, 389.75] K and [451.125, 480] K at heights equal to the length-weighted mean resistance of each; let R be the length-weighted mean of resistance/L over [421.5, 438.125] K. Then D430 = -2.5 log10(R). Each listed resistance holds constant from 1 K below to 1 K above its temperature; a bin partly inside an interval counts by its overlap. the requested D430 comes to 0.42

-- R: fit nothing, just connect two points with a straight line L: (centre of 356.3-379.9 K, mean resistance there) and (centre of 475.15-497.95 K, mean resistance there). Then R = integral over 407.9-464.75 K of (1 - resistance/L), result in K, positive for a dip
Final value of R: 9.0 K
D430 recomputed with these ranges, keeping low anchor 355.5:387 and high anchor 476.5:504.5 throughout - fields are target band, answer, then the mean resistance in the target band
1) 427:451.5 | 0.44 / 239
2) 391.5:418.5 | -0.13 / 395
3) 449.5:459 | 0.06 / 342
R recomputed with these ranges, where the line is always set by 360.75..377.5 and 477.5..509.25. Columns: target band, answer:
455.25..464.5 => 0.4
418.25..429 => 1.6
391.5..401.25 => -1.2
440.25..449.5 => 2.4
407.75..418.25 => -0.5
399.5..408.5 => -2.2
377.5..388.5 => -0.3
